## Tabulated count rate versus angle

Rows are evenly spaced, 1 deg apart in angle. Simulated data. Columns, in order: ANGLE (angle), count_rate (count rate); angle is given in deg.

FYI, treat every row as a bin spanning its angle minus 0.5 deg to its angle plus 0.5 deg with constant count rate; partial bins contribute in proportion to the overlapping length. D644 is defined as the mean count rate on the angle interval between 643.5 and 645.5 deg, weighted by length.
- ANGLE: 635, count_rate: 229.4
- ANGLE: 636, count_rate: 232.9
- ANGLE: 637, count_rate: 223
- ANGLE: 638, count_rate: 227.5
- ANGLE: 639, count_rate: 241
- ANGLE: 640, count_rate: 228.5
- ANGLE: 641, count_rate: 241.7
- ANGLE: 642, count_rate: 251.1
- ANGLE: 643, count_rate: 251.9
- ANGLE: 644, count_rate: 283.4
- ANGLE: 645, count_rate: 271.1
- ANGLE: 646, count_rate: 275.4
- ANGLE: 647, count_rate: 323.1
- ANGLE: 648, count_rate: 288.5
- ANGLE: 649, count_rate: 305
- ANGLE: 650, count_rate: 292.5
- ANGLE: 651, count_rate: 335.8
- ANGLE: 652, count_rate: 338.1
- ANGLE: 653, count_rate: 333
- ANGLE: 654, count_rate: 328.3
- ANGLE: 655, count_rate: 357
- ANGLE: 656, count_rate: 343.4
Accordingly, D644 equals 277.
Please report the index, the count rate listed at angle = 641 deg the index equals 241.7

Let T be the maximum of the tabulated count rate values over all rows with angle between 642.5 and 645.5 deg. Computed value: 283.4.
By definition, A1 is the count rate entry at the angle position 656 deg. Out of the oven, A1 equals 343.4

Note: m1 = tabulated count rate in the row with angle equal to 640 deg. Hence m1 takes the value 228.5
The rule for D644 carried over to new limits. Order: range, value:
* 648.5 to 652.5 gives 318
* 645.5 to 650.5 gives 297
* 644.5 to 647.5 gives 290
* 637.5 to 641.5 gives 235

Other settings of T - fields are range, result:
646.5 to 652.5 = 338.1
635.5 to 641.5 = 241.7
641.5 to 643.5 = 251.9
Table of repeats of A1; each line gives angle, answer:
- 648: 288.5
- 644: 283.4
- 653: 333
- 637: 223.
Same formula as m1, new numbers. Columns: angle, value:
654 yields 328.3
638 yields 227.5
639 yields 241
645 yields 271.1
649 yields 305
